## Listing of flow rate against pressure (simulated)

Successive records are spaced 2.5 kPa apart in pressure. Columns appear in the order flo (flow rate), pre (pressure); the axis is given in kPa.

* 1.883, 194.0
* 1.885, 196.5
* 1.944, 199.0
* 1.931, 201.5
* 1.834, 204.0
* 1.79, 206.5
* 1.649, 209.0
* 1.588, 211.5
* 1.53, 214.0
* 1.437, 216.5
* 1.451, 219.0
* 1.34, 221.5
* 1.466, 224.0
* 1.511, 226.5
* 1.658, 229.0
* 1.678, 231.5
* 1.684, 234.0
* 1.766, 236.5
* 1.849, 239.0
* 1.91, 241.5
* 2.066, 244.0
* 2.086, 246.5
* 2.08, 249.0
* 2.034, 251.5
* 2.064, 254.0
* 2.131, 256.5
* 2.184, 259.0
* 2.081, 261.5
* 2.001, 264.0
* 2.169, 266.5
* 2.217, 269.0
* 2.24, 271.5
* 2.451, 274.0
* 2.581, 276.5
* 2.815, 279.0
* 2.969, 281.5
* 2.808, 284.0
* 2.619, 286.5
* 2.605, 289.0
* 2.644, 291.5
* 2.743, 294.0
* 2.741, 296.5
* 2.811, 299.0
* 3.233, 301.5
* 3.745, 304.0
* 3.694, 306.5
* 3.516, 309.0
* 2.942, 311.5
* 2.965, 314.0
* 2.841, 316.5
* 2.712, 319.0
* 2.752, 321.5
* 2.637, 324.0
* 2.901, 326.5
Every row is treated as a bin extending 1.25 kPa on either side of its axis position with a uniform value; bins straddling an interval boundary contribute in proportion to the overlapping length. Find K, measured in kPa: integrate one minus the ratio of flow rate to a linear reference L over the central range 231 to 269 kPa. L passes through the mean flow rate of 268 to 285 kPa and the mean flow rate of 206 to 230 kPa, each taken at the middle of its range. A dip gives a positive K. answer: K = 1.9 kPa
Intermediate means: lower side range 1.53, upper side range 2.59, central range 2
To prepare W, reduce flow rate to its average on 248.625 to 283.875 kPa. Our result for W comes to 2.31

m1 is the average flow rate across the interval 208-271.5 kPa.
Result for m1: 1.83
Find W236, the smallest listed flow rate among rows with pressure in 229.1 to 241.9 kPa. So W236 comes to 1.678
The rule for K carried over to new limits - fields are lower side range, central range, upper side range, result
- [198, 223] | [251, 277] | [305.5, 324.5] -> 1.74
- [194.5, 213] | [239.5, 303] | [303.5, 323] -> 5.19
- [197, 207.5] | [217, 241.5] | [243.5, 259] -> 4.71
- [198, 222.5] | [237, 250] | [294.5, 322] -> 0.94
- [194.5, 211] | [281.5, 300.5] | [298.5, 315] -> 2.10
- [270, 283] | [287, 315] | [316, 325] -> -3.87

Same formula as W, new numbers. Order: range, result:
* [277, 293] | 2.74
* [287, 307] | 2.99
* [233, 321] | 2.52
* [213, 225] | 1.44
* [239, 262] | 2.06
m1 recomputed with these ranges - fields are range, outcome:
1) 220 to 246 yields 1.7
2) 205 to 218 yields 1.6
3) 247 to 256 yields 2.07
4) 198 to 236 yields 1.63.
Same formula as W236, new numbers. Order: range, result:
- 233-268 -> 1.684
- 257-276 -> 2.001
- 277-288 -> 2.619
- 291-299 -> 2.644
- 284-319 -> 2.605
